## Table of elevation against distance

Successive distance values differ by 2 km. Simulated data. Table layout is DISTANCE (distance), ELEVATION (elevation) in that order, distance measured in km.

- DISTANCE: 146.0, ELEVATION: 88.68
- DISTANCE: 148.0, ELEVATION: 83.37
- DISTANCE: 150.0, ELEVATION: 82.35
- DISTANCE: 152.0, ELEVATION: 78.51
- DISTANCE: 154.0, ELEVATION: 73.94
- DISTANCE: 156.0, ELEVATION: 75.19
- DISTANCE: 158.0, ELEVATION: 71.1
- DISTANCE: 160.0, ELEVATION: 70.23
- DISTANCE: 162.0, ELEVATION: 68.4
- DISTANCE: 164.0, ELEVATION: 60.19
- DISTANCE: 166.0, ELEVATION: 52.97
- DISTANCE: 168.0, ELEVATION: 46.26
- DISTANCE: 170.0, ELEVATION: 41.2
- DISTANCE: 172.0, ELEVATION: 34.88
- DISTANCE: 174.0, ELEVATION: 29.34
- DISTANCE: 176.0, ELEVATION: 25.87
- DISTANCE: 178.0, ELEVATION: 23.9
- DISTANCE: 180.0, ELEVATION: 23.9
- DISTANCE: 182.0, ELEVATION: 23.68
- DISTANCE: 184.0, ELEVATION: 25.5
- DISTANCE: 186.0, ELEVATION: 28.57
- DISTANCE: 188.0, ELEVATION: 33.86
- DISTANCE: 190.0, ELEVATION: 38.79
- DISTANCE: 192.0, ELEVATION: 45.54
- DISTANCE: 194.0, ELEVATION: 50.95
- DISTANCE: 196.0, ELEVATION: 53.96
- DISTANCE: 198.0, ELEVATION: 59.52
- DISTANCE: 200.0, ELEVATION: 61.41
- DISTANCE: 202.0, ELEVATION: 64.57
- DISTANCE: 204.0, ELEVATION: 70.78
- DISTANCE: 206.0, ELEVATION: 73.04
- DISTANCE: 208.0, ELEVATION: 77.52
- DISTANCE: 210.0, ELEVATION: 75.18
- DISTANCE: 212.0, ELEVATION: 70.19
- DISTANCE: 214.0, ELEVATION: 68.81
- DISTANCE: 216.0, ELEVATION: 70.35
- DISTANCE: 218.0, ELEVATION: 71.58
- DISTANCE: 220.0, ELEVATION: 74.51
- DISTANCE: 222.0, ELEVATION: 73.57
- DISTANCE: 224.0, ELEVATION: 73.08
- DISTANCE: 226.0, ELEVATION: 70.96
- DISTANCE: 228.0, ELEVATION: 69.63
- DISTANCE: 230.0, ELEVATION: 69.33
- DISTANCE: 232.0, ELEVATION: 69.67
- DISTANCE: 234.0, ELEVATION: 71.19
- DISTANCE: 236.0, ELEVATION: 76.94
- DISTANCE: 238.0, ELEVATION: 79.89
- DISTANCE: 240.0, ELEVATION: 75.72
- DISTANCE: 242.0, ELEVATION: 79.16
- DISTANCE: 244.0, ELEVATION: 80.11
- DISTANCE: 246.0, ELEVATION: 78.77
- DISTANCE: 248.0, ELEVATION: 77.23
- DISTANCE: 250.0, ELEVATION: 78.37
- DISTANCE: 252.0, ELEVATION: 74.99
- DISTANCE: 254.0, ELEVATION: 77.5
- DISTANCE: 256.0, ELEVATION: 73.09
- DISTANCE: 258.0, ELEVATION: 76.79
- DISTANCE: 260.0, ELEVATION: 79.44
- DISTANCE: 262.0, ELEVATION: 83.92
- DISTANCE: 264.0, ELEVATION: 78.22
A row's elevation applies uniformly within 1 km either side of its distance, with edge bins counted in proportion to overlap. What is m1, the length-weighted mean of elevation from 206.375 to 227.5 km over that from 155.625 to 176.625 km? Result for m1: 1.4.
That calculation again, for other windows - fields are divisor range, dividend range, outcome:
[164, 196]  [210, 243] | 2.00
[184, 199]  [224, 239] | 1.68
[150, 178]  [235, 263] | 1.40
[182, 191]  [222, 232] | 2.30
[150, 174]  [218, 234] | 1.18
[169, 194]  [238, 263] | 2.43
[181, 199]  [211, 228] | 1.79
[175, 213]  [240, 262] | 1.59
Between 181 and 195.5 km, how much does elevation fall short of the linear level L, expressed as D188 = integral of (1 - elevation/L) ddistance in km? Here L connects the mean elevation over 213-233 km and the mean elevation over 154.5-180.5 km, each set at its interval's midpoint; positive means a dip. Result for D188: 5.5 km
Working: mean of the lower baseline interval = 48.9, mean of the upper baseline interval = 71.1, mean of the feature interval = 35.9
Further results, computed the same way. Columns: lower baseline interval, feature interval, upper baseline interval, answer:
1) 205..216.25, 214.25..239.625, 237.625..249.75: 1.00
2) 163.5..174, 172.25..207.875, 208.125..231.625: 8.53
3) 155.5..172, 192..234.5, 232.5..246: 1.68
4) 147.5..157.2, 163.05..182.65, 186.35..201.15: 8.56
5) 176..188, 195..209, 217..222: -4.00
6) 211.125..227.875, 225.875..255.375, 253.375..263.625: -0.10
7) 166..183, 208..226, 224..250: -3.32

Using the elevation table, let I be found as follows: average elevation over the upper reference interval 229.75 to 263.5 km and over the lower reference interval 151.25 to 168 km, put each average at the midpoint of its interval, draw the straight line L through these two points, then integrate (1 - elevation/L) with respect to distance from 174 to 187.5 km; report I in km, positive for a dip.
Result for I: 8.5 km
